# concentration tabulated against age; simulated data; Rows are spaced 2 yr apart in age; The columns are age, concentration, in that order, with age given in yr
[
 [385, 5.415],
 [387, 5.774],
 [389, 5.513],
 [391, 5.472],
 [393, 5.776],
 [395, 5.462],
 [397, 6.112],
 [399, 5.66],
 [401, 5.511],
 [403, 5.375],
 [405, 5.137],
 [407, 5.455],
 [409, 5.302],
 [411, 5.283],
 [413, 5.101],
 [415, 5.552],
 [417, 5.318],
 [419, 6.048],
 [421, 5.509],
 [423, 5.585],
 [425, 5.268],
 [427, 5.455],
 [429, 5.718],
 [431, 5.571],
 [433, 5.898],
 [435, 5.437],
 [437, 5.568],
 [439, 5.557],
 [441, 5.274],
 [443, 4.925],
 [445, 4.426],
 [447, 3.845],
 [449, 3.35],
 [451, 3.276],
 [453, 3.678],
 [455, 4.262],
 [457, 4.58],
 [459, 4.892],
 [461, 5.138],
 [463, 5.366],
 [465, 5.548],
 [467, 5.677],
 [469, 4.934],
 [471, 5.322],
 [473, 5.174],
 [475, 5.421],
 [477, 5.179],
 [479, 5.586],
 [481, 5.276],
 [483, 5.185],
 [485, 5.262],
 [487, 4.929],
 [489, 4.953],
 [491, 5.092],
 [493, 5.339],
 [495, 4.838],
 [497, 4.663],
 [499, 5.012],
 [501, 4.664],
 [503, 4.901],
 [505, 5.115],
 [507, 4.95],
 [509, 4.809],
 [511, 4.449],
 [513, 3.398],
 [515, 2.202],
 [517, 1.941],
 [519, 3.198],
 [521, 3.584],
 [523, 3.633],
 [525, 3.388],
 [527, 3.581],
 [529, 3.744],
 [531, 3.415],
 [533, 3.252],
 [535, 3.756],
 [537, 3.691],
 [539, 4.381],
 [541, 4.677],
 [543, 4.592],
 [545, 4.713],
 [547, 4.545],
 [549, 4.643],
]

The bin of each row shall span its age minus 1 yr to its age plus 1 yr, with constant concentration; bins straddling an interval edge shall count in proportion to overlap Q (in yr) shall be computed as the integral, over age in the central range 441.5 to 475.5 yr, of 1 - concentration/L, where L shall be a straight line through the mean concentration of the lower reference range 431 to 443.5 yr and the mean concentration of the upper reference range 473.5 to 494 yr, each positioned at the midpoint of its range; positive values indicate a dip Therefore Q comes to 4.2 yr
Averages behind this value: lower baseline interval 5.47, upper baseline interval 5.22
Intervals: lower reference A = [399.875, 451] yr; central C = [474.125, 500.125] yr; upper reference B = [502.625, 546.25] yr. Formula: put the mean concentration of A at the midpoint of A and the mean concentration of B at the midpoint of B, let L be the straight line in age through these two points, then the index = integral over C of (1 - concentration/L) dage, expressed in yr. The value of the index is -4.45 yr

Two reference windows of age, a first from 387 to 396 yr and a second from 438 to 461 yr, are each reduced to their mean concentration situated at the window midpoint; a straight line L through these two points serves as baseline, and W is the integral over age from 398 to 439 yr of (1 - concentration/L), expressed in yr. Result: -3.9 yr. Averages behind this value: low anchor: 5.58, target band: 5.49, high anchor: 4.4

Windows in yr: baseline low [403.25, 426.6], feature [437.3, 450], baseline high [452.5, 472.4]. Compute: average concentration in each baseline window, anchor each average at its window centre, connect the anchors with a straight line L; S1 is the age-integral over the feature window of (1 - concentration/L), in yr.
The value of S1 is 1.32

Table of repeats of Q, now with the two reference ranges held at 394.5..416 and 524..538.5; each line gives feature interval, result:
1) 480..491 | -2.2 yr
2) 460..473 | -2.2 yr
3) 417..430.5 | -1.0 yr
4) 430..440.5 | -1.2 yr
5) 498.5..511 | -2.8 yr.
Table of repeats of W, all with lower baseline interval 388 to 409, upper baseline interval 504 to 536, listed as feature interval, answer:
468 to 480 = -2.5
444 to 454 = 2.2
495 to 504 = -1.9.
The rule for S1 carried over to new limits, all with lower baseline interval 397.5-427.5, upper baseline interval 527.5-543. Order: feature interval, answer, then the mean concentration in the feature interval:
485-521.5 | -0.5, 4.37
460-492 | -4.2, 5.25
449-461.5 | 1.8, 4.19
